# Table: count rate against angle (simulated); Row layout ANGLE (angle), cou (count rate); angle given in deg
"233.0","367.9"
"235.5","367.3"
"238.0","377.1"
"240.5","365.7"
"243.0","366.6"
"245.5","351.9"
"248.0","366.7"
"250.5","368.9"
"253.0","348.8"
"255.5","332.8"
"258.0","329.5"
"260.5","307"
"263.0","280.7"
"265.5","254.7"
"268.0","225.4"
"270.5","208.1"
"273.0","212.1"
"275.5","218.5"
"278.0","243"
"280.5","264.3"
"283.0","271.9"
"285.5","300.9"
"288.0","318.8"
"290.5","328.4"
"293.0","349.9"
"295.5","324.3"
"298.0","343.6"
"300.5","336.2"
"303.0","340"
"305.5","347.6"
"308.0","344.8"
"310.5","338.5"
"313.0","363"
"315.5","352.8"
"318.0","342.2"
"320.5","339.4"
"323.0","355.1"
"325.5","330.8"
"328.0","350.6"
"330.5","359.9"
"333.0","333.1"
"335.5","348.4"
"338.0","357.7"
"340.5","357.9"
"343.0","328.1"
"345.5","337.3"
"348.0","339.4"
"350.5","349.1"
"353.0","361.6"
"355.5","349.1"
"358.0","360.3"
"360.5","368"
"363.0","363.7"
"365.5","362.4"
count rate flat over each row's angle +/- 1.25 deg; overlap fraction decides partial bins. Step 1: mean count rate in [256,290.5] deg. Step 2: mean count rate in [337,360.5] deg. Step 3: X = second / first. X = 1.31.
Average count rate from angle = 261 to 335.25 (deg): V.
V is 310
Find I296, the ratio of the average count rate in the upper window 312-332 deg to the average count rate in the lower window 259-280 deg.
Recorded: 1.4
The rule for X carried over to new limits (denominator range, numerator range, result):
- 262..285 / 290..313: 1.40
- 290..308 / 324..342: 1.03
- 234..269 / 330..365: 1.06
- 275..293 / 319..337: 1.21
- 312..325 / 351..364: 1.03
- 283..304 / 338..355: 1.06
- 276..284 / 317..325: 1.35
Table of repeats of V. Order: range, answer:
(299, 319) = 346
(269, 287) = 246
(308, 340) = 348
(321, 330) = 346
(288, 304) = 336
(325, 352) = 345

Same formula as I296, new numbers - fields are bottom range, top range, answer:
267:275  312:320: 1.63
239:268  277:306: 0.95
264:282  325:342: 1.49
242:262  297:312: 0.99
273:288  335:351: 1.32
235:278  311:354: 1.13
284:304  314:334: 1.05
